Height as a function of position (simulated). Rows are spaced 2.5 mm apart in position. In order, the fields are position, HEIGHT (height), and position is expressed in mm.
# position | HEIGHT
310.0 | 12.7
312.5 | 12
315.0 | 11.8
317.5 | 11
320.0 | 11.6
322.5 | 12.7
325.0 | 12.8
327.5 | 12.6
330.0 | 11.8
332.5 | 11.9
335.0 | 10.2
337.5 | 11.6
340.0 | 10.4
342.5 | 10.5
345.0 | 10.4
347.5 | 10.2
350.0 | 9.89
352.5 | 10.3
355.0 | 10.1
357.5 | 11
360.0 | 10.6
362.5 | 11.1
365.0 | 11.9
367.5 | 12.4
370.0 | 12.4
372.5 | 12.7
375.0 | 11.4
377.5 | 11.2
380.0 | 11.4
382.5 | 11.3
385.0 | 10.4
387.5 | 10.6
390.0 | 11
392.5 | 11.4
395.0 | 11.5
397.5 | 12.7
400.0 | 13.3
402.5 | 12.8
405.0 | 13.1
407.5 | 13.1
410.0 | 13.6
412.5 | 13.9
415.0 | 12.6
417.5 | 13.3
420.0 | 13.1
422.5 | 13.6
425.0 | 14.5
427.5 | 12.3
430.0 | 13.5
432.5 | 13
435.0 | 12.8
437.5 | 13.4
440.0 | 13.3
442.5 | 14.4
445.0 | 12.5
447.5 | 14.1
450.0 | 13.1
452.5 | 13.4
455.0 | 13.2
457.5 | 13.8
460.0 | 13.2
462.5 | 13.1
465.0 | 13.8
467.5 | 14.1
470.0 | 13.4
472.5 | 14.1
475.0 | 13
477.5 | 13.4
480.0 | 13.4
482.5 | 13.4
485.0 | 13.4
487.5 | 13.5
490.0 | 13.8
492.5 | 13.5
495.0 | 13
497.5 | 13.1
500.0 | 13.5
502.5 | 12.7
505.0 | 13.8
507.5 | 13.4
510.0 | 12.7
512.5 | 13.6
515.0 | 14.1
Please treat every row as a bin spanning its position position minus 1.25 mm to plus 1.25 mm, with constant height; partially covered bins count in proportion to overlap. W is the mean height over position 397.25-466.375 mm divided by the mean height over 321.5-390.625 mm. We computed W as 1.2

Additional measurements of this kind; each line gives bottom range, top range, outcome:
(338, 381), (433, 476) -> 1.22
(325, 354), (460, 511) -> 1.22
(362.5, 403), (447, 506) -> 1.15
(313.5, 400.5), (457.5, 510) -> 1.18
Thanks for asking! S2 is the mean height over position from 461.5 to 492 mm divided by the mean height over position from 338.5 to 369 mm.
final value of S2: 1.26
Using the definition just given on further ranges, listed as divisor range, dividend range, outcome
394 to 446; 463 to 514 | 1.02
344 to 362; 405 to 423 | 1.28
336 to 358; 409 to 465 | 1.28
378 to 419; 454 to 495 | 1.10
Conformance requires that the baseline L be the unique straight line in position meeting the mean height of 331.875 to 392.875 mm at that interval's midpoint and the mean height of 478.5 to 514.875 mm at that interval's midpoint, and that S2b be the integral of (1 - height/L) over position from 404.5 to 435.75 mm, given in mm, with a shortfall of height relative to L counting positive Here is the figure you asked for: -3.21 mm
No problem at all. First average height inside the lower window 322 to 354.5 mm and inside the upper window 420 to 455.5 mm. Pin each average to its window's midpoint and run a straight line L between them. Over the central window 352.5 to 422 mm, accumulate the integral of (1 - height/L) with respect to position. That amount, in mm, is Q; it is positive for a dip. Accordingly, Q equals 1.42 mm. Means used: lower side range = 11.1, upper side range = 13.4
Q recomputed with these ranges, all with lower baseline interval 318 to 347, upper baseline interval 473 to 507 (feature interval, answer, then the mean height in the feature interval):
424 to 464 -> -1.7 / 13.3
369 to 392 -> 1.3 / 11.4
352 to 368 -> 1.0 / 11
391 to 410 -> -0.5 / 12.6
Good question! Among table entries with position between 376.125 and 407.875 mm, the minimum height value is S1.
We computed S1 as 10.4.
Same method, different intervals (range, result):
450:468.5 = 13.1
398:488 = 12.3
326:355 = 9.89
